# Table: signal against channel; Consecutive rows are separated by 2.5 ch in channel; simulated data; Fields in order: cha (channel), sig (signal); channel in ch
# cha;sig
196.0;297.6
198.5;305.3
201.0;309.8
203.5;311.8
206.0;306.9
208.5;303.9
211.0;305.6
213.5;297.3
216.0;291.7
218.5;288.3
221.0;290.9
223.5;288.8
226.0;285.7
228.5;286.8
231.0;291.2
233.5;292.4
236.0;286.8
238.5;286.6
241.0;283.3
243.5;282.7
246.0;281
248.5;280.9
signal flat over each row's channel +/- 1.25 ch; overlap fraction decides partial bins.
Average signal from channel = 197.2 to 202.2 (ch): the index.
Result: 307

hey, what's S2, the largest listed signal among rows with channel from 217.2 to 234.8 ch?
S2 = 292.4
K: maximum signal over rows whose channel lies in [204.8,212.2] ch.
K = 306.9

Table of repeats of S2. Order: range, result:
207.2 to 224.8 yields 305.6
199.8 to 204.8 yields 311.8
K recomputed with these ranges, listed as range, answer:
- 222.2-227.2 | 288.8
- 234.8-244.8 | 286.8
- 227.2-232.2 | 291.2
